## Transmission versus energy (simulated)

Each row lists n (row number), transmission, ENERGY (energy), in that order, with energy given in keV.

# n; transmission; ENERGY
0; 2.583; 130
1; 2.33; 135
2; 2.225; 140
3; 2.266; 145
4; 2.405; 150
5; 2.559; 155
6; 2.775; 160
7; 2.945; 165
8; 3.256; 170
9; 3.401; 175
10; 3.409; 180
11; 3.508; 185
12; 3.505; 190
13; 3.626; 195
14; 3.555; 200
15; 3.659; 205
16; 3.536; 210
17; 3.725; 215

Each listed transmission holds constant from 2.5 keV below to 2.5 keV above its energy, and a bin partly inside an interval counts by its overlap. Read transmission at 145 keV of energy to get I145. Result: 2.266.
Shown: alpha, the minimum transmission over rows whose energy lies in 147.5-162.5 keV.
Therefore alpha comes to 2.405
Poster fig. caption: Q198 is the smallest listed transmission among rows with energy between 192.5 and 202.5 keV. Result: 3.555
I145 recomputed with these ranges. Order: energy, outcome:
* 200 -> 3.555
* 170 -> 3.256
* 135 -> 2.33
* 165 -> 2.945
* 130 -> 2.583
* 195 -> 3.626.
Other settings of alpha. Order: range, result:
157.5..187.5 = 2.775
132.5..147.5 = 2.225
